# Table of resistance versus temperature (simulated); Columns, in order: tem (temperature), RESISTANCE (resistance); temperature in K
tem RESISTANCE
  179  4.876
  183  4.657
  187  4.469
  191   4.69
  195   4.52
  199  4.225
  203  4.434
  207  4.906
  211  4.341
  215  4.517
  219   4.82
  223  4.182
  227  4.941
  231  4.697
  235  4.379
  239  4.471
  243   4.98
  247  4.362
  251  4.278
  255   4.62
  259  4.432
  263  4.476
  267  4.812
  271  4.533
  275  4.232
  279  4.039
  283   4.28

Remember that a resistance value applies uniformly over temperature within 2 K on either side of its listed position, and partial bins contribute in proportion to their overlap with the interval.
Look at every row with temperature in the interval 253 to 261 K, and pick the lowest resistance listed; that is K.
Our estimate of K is 4.432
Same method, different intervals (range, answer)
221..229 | 4.182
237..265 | 4.278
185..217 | 4.225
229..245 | 4.379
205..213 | 4.341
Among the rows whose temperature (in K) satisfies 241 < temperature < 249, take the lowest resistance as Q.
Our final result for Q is 4.362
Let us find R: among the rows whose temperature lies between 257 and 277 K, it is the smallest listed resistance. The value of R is 4.232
